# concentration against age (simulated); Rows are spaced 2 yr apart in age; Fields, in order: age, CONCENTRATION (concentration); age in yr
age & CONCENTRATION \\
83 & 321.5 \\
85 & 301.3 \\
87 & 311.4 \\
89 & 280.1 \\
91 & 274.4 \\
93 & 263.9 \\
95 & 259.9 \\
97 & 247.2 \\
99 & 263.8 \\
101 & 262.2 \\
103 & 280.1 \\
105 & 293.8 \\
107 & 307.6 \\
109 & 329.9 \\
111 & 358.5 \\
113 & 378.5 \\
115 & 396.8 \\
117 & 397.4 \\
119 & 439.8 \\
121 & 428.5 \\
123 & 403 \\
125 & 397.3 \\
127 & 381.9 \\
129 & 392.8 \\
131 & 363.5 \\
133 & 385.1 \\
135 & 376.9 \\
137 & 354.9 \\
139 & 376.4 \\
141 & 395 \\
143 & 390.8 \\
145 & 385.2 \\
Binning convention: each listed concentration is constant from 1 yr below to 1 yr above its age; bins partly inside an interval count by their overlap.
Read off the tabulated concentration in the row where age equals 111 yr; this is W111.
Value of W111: 358.5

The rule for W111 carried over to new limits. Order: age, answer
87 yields 311.4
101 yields 262.2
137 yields 354.9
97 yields 247.2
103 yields 280.1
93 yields 263.9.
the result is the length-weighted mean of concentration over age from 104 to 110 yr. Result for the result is 310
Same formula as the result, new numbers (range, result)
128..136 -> 380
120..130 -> 401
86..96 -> 278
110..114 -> 368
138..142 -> 386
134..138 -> 366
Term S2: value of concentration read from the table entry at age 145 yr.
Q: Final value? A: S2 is 385.2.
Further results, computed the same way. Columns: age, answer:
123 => 403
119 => 439.8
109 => 329.9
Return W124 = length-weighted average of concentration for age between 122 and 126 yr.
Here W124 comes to 400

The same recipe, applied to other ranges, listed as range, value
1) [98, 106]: 275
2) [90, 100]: 262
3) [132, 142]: 378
